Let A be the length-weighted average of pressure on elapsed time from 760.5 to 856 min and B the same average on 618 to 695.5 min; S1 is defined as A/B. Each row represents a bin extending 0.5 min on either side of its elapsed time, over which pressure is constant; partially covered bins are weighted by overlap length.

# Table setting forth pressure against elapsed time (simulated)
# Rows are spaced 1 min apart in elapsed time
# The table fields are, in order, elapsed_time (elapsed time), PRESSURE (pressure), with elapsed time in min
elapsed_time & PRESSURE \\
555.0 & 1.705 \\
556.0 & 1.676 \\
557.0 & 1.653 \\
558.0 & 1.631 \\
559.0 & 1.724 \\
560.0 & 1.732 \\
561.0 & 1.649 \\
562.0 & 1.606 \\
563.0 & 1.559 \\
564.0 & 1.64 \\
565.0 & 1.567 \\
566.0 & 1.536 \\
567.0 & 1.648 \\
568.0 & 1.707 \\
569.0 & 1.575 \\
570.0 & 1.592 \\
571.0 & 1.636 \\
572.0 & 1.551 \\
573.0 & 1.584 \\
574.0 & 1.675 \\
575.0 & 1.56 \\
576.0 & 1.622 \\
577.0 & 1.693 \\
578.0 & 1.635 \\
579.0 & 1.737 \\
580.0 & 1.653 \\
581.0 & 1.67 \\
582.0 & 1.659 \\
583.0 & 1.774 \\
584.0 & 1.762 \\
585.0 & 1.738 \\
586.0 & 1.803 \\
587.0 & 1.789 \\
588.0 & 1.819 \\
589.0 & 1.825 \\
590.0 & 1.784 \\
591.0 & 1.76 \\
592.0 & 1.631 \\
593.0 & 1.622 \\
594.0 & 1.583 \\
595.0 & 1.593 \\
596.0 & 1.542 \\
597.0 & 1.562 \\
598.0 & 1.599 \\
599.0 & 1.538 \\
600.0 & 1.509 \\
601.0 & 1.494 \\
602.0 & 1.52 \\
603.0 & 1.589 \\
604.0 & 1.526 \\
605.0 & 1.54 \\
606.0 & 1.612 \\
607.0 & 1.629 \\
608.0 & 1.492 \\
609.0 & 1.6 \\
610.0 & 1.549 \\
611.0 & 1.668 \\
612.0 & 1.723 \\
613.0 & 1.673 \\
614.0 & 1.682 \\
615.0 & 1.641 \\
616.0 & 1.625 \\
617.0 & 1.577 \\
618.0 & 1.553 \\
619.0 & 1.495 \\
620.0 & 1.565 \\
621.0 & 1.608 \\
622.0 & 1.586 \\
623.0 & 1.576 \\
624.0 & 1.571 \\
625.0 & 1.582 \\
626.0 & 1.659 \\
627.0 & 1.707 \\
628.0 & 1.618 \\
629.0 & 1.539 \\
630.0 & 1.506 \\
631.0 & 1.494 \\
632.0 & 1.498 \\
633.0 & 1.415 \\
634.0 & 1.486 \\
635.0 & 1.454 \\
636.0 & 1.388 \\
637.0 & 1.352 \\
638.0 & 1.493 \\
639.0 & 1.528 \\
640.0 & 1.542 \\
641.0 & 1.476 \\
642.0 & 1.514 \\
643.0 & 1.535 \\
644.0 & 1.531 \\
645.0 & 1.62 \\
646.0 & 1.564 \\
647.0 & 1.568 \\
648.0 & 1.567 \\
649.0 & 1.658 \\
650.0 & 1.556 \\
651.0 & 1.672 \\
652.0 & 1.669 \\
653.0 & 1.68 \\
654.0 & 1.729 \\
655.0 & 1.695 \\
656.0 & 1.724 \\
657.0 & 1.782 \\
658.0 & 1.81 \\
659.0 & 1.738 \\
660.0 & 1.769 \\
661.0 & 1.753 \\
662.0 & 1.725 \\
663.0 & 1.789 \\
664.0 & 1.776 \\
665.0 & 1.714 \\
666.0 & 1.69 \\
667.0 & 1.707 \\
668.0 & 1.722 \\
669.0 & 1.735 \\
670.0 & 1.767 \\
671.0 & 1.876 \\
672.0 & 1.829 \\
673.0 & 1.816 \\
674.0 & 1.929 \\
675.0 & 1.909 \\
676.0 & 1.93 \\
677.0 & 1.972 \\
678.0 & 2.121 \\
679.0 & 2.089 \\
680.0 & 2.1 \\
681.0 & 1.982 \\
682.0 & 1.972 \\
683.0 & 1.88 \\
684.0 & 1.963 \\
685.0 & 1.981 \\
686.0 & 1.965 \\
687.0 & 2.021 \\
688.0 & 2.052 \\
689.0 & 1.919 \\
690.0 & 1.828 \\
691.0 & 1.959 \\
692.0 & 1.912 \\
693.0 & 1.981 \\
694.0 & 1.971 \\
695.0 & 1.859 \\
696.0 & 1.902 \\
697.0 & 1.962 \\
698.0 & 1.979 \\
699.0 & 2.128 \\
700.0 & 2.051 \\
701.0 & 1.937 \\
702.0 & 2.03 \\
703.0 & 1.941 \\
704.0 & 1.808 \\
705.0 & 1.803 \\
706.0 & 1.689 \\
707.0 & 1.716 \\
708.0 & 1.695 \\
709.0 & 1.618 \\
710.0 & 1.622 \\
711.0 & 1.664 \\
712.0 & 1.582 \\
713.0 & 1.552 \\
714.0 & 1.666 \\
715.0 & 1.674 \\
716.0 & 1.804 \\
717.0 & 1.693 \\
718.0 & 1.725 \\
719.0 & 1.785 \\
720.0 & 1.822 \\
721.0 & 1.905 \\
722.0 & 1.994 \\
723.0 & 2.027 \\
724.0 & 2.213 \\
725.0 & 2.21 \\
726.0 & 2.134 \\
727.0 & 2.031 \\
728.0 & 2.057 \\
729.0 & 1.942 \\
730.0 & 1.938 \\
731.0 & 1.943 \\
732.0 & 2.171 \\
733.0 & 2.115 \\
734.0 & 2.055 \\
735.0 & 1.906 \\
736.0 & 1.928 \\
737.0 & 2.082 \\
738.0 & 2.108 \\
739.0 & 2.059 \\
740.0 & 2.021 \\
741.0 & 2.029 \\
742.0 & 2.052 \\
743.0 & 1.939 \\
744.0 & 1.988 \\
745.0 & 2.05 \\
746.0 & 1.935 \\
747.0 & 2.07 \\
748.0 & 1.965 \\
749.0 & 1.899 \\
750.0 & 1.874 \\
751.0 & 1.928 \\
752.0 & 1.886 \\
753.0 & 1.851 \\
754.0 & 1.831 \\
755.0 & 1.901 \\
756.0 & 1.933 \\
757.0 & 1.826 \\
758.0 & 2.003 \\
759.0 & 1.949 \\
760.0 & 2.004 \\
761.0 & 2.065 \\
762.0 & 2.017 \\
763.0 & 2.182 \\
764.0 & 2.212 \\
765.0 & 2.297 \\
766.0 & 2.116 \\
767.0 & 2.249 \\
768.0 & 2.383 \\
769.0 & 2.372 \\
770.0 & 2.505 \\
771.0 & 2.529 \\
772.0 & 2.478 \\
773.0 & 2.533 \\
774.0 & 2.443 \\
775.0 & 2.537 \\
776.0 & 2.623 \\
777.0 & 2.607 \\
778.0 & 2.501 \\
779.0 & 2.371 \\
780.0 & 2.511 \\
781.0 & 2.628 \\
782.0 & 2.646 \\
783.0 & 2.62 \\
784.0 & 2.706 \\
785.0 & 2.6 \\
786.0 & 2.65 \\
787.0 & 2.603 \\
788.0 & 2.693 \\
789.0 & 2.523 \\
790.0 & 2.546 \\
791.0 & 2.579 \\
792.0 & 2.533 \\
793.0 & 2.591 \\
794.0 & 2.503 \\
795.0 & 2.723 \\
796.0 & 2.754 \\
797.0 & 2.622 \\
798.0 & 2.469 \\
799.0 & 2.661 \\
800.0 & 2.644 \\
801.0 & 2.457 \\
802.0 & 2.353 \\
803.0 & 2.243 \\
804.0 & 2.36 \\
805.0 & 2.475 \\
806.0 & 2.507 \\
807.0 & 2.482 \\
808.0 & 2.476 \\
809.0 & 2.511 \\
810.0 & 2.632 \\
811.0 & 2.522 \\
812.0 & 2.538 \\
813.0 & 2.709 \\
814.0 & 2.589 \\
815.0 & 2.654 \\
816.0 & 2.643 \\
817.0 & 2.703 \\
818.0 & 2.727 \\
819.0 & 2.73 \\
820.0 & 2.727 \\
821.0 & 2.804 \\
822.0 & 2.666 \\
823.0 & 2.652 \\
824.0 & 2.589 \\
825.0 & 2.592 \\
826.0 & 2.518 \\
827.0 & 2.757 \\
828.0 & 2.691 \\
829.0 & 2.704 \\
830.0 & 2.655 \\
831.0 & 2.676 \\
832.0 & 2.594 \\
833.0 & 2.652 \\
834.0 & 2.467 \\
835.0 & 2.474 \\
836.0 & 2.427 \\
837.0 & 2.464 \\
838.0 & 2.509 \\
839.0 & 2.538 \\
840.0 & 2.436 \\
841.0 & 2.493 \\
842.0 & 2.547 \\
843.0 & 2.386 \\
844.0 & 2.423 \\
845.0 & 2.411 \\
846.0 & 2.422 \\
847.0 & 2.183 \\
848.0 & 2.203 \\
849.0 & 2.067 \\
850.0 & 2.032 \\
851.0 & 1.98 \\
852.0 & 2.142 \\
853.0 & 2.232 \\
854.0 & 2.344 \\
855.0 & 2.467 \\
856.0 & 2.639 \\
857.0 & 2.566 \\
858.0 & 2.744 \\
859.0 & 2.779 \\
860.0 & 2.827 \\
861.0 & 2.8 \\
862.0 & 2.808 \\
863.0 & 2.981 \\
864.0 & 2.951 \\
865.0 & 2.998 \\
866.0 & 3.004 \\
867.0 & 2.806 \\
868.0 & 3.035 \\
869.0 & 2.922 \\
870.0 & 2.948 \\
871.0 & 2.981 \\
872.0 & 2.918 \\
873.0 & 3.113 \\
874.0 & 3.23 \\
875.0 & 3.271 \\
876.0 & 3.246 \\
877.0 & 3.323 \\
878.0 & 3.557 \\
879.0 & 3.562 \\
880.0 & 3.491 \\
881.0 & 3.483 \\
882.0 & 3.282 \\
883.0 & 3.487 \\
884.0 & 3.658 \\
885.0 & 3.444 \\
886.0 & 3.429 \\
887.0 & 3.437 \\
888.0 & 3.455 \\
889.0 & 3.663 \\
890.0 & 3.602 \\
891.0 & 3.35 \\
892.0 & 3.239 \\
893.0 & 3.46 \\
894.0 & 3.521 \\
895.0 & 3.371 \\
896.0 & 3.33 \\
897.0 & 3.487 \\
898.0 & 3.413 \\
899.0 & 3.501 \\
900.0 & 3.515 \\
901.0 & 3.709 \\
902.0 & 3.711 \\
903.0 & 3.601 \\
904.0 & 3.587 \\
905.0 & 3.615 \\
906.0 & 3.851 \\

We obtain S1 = 1.4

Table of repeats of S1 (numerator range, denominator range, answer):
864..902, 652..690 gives 1.80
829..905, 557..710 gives 1.74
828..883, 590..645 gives 1.75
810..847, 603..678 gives 1.57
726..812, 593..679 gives 1.40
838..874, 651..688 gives 1.42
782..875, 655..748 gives 1.37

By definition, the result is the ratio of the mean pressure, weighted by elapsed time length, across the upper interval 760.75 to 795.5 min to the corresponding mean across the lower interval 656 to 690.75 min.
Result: 1.33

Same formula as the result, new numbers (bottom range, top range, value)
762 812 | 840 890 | 1.15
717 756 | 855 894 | 1.60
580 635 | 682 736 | 1.18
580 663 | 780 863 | 1.58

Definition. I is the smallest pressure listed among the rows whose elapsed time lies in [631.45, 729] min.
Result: 1.352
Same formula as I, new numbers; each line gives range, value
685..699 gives 1.828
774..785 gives 2.371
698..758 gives 1.552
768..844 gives 2.243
